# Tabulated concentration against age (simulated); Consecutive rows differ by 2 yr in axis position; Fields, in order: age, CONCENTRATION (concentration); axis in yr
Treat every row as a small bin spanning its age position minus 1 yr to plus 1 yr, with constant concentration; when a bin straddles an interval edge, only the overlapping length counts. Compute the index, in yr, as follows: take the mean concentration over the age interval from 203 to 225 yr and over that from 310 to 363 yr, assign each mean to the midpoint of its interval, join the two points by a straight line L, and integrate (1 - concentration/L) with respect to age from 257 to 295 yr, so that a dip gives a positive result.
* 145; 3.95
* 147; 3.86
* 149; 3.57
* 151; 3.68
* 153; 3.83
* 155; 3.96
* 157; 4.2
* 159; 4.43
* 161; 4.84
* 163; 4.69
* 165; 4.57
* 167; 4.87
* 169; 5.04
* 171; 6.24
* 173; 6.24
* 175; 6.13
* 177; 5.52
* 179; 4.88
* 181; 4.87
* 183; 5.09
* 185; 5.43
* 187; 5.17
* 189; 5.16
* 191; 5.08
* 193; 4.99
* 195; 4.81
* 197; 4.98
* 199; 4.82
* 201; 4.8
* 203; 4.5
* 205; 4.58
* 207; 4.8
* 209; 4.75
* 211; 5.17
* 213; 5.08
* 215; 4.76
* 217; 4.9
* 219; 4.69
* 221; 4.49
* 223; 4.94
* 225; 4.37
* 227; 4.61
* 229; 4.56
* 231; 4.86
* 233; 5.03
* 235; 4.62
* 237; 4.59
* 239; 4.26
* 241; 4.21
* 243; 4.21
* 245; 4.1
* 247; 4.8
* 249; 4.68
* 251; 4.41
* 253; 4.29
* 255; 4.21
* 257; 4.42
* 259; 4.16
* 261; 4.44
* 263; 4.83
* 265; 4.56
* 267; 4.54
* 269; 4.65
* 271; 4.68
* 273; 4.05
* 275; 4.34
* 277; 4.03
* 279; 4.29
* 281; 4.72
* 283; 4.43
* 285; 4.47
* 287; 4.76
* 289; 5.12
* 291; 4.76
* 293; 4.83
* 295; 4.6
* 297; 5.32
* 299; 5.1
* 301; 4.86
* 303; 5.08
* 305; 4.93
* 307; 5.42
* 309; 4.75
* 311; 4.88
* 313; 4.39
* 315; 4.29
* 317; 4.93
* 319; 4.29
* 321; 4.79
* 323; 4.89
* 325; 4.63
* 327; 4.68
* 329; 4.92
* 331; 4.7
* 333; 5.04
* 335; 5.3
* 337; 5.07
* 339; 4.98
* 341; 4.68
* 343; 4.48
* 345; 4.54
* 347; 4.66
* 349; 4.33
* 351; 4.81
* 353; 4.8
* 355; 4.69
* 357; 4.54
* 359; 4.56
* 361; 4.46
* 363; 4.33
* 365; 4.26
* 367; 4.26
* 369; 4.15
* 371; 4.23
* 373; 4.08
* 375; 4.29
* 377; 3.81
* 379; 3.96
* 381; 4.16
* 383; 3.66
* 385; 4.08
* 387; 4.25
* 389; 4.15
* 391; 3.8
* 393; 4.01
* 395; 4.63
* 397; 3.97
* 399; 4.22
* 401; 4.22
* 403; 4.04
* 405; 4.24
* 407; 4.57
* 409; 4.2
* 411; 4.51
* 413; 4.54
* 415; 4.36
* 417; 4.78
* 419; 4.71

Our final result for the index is 1.6 yr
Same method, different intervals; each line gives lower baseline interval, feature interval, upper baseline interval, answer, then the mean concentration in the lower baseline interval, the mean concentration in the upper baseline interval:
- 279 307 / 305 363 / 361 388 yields -3.18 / 4.85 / 4.13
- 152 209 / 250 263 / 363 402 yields 0.77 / 4.94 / 4.12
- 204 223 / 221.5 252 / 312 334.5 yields 1.51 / 4.81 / 4.7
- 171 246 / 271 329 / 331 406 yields -1.42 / 4.88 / 4.38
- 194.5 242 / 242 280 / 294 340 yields 2.97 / 4.71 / 4.86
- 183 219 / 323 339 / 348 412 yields -1.69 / 4.93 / 4.26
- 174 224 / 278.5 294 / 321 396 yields 0.03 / 4.98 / 4.46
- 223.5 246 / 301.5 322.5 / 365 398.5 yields -2.39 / 4.5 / 4.1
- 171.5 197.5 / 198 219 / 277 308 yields 1.49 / 5.28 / 4.82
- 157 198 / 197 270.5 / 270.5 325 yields 4.80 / 5.13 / 4.7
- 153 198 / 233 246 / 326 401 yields 1.17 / 5.03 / 4.42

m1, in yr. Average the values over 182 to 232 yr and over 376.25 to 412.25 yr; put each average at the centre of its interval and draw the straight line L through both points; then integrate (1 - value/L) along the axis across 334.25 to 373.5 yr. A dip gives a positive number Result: -2.4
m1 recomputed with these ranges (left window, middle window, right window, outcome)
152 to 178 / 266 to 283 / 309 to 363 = 1.4 yr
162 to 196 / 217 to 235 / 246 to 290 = 0.5 yr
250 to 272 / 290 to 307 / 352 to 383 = -2.2 yr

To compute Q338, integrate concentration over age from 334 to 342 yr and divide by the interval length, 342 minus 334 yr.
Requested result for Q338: 5.01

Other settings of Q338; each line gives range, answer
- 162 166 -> 4.63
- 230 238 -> 4.78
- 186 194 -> 5.1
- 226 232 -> 4.68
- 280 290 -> 4.7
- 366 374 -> 4.18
